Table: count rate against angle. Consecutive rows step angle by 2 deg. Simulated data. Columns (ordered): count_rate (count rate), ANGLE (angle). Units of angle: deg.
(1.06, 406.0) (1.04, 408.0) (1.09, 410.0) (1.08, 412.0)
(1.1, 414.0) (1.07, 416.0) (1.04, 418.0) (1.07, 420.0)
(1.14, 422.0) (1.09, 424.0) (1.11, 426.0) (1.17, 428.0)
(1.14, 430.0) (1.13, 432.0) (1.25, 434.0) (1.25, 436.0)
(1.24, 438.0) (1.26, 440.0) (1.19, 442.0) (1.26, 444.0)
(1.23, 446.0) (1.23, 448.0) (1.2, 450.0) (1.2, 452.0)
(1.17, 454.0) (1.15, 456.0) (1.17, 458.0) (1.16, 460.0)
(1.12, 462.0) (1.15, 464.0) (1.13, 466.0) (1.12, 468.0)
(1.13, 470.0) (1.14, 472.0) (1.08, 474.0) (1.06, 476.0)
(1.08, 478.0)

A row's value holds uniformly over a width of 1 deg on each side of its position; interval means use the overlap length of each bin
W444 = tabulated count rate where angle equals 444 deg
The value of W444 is 1.26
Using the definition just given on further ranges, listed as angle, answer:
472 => 1.14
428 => 1.17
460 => 1.16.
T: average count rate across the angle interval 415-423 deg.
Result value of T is 1.08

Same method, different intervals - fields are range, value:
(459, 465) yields 1.14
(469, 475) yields 1.12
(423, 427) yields 1.1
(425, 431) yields 1.14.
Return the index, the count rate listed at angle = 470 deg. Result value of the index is 1.13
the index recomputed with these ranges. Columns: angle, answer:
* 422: 1.14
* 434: 1.25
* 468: 1.12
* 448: 1.23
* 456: 1.15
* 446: 1.23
